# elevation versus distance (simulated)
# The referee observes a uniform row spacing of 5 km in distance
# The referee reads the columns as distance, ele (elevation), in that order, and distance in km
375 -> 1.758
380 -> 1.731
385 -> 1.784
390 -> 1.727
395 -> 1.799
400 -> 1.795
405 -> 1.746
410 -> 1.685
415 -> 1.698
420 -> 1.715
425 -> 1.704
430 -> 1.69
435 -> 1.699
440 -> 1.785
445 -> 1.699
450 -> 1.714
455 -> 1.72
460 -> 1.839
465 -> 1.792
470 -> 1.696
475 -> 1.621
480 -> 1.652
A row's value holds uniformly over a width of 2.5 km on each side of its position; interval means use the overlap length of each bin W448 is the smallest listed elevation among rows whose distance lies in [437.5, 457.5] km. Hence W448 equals 1.699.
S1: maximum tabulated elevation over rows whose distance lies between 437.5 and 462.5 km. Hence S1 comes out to 1.839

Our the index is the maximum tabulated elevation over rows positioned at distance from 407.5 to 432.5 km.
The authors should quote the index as 1.715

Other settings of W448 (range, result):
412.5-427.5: 1.698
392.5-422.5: 1.685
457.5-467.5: 1.792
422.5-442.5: 1.69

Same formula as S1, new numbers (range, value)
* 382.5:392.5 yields 1.784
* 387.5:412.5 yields 1.799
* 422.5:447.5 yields 1.785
